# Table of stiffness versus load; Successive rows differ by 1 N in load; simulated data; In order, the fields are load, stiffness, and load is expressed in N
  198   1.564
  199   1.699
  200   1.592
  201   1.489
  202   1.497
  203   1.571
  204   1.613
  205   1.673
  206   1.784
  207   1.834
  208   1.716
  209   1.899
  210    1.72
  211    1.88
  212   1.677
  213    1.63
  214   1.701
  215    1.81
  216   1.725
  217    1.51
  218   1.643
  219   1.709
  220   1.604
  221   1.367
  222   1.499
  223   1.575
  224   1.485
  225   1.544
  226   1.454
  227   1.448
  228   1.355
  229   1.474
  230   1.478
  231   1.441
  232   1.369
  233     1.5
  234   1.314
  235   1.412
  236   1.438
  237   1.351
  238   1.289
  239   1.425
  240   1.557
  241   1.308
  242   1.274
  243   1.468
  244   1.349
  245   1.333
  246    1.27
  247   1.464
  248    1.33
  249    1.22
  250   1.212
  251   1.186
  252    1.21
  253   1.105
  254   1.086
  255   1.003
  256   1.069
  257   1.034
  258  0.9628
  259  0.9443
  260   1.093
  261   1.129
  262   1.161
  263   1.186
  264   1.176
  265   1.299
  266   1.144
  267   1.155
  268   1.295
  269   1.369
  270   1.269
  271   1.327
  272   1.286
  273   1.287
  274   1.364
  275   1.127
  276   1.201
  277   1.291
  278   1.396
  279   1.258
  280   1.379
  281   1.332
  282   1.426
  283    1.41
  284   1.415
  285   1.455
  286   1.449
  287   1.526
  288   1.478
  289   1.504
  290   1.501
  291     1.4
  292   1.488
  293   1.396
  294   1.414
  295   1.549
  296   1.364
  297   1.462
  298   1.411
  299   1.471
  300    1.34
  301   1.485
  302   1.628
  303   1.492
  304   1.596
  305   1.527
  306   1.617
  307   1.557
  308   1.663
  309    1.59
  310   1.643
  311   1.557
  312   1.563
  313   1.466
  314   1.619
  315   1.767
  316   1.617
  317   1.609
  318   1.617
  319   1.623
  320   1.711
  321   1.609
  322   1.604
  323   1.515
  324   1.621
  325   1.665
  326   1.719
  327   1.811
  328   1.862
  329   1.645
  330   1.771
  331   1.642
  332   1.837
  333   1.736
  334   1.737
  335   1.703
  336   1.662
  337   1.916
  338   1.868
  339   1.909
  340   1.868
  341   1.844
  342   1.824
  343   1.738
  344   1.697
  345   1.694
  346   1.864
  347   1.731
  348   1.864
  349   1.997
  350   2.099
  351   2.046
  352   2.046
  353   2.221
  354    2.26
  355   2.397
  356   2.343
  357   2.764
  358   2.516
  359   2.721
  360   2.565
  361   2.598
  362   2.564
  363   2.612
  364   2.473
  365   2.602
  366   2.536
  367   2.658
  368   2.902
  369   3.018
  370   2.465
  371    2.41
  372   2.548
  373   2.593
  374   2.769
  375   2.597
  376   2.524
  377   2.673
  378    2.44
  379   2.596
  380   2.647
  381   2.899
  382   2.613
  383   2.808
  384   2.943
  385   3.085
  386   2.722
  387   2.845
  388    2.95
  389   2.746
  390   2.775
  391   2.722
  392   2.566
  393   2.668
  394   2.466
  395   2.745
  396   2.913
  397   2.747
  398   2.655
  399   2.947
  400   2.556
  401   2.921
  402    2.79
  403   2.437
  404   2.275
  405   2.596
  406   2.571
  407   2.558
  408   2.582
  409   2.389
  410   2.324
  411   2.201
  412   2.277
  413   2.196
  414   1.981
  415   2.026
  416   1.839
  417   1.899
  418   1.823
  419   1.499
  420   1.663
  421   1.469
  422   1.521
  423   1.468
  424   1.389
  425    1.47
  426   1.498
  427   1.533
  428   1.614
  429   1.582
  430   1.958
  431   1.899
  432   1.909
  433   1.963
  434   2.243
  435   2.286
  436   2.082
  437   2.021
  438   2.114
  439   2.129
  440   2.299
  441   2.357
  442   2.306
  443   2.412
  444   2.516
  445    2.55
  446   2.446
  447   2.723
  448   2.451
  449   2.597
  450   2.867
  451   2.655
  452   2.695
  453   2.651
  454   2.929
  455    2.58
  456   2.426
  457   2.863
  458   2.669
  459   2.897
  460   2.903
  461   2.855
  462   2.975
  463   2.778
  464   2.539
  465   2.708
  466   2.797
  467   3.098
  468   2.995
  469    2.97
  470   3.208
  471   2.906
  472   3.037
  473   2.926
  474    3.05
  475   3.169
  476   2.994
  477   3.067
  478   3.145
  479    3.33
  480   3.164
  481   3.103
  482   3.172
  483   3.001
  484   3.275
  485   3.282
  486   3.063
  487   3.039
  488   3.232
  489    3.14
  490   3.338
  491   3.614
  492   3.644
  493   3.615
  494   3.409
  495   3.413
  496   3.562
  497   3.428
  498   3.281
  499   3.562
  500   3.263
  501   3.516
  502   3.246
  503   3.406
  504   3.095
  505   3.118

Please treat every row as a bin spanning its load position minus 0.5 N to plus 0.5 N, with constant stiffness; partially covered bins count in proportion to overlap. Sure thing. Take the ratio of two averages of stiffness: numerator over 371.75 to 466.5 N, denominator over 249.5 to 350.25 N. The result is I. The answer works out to 1.62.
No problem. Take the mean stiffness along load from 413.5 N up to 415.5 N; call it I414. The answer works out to 2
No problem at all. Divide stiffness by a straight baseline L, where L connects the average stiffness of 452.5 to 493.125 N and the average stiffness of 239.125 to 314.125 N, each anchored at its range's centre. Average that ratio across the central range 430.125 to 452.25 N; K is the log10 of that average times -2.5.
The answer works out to 0.18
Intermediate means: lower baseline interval 1.35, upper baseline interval 3.02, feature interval 2.33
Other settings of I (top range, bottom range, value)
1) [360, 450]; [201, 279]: 1.71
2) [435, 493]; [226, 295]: 2.16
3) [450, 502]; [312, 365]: 1.59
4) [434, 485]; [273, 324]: 1.85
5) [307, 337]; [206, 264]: 1.18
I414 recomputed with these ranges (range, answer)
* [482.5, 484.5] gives 3.14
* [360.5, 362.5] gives 2.58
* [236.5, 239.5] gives 1.35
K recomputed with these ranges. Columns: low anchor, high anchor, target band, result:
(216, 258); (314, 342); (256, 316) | 0.13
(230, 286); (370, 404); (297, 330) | 0.18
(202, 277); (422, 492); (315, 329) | 0.12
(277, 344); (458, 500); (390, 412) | -0.08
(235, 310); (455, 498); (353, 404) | -0.18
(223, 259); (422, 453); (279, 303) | 0.06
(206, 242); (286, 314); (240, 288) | 0.21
